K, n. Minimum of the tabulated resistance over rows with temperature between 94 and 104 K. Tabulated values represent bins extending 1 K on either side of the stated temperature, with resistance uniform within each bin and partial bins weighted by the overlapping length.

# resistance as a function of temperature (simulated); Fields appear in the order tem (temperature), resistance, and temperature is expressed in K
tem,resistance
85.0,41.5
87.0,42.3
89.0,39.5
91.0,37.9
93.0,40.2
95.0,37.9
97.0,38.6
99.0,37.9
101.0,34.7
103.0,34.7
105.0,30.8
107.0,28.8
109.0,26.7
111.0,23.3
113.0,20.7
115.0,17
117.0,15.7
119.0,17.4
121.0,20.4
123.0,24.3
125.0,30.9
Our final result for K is 34.7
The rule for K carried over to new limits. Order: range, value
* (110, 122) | 15.7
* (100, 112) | 23.3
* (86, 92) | 37.9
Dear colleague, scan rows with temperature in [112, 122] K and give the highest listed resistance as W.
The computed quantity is 20.7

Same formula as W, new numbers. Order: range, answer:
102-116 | 34.7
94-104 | 38.6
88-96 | 40.2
